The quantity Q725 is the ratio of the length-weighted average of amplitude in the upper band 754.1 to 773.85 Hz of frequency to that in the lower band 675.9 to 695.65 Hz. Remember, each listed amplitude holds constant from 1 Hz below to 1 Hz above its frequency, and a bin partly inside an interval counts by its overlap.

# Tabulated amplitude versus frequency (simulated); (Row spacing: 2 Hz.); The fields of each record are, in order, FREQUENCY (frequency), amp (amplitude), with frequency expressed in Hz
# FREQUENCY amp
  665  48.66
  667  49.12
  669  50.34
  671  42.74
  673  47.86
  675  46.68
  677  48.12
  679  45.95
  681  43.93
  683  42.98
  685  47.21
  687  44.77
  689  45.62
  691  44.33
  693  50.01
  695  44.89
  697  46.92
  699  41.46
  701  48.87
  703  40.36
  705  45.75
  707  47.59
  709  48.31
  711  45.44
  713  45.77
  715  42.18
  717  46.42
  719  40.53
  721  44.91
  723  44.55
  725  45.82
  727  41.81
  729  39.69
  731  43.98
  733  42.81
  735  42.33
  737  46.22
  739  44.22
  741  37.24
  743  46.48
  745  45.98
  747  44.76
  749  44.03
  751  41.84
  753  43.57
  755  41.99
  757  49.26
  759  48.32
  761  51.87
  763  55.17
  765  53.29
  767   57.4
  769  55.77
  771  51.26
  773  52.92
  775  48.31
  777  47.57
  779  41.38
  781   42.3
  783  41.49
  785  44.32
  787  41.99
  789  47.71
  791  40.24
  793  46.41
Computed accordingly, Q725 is 1.1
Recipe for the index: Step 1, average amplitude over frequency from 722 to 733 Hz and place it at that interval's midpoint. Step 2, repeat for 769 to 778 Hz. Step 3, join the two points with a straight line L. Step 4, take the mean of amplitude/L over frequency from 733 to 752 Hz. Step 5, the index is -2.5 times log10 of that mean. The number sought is 0.047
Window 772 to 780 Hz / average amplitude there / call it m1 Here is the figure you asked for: 47.5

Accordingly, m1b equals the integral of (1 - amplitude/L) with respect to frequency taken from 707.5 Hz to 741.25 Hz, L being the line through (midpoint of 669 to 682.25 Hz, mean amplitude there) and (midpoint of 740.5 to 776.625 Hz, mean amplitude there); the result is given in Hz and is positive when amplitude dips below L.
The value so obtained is 2.6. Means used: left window 46.2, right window 48.4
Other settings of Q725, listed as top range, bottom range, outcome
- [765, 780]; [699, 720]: 1.13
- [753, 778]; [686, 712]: 1.11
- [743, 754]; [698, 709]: 0.98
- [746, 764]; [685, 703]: 1.02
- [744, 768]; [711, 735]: 1.11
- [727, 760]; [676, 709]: 0.96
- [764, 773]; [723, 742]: 1.27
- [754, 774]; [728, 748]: 1.19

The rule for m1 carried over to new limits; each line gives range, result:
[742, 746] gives 46.2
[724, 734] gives 42.8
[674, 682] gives 46.2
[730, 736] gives 43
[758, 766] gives 52.2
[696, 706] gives 44.7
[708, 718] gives 45.6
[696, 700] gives 44.2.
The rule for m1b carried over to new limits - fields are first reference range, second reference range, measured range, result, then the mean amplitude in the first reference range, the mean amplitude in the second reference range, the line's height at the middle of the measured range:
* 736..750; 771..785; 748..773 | -2.5 Hz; 44.1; 46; 45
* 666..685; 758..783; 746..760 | 1.3 Hz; 46.5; 50.1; 49.4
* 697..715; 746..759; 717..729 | 0.4 Hz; 45.3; 44.6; 45.1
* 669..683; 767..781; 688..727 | 1.6 Hz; 46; 49.6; 47.1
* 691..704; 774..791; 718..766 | -0.4 Hz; 45.3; 44.1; 44.7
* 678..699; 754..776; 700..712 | 0.2 Hz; 45.5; 51.4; 46.8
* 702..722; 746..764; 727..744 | 1.1 Hz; 44.7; 46.8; 45.8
